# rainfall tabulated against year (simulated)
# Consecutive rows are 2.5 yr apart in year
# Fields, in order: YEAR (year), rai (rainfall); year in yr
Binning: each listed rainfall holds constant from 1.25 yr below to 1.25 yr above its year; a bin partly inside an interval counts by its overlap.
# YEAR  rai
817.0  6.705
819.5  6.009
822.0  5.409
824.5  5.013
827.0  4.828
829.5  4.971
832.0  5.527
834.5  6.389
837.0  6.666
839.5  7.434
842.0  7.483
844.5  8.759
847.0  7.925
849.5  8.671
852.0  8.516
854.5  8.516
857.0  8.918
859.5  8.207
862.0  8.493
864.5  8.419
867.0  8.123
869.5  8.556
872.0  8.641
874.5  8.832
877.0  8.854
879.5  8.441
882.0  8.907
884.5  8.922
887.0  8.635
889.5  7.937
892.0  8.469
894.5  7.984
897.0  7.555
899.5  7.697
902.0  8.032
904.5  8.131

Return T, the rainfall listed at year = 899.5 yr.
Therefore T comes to 7.697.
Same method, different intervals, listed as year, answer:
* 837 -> 6.666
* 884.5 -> 8.922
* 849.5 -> 8.671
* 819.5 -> 6.009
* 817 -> 6.705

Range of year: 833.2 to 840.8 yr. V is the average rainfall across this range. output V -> 6.83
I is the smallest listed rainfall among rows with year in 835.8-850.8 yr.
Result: 6.666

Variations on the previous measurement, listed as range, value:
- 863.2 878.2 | 8.123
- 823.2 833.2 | 4.828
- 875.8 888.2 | 8.441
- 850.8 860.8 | 8.207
